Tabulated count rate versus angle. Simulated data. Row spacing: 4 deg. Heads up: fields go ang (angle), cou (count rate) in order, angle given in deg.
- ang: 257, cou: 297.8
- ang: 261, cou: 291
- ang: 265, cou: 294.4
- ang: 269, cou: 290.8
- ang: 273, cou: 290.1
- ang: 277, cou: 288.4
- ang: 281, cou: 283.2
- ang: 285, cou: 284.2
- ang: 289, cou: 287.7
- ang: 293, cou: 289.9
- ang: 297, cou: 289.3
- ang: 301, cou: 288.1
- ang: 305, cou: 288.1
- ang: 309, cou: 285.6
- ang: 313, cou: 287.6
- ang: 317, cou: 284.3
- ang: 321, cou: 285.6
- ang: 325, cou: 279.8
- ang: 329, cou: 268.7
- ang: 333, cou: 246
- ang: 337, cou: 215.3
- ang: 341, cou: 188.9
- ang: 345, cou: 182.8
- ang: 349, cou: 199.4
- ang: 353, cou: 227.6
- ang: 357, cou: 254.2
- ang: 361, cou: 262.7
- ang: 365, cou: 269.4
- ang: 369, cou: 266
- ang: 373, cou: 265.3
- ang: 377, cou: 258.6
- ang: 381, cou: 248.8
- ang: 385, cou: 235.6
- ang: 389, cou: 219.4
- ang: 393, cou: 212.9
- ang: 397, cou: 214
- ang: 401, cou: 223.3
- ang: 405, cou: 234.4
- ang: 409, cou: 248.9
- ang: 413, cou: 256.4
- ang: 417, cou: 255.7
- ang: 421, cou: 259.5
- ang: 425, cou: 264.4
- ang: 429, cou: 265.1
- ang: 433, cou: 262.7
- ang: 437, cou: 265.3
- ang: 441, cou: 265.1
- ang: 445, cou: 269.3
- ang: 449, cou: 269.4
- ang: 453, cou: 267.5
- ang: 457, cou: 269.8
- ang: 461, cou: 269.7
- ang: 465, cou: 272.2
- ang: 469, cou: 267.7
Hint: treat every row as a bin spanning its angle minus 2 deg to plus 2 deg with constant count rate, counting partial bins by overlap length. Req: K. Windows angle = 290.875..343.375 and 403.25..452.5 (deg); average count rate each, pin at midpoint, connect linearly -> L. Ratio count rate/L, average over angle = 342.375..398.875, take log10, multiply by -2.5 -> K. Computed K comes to 0.121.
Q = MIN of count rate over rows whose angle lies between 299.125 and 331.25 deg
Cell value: 268.7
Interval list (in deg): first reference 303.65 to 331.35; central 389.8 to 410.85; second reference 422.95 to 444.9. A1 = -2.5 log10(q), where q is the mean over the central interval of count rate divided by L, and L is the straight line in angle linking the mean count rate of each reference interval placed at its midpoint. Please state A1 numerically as 0.19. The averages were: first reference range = 282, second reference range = 265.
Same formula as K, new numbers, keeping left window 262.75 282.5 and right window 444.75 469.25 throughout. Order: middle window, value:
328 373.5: 0.19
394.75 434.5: 0.11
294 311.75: -0.01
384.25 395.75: 0.25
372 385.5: 0.10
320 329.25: 0.02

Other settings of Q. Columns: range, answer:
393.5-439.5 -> 214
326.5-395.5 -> 182.8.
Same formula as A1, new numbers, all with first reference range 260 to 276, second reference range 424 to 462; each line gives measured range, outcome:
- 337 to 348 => 0.411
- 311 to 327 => 0.000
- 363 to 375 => 0.041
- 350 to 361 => 0.159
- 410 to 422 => 0.059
